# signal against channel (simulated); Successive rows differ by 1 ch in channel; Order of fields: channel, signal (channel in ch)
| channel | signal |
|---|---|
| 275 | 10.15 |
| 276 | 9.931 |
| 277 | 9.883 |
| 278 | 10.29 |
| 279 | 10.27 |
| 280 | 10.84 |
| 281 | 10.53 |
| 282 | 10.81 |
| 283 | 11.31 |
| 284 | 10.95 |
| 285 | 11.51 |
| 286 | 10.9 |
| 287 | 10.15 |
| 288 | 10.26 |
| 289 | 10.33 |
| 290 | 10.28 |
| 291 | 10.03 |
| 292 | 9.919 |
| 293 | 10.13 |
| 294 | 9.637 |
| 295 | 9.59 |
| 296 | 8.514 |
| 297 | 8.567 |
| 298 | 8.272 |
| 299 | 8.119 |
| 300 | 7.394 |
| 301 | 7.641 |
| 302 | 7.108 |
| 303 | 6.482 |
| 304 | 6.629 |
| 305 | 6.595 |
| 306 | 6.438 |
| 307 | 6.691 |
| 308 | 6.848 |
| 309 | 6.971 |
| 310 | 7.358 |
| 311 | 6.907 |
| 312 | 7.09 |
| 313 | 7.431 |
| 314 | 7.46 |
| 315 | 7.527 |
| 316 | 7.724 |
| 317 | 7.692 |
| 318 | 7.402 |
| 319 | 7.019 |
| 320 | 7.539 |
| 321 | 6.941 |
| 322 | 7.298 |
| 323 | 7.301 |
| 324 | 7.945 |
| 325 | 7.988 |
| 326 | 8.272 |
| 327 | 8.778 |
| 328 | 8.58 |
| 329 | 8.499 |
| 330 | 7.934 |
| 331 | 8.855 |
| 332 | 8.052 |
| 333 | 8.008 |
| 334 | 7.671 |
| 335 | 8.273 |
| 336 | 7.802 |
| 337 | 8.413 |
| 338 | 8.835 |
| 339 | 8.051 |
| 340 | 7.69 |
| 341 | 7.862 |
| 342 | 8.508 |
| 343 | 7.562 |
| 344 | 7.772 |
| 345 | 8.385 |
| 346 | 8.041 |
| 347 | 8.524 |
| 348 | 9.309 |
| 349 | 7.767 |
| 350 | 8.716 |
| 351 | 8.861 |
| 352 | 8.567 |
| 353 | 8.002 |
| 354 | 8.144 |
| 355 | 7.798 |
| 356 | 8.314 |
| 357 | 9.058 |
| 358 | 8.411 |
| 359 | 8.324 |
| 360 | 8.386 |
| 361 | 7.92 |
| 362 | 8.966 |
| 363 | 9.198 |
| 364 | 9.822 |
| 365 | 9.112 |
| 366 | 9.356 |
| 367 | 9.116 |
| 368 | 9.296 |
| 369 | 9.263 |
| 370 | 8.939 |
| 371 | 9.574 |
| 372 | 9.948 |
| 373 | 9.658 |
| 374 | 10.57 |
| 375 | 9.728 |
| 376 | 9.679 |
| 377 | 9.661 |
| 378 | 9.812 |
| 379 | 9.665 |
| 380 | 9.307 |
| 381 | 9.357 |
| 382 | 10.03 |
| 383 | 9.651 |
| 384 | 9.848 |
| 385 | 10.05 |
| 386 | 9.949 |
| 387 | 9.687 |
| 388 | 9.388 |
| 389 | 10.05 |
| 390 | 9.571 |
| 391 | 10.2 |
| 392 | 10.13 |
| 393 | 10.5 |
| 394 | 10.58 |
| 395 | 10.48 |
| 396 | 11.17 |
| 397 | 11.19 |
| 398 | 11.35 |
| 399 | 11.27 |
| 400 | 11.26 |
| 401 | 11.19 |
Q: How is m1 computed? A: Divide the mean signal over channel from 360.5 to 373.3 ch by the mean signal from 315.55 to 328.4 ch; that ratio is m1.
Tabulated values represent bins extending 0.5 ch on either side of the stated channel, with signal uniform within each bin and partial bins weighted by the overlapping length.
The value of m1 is 1.2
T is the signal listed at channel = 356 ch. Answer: 8.314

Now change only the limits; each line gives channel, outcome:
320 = 7.539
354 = 8.144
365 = 9.112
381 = 9.357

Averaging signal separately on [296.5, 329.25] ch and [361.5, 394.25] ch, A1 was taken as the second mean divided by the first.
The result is 1.30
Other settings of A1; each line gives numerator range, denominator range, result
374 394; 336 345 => 1.22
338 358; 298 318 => 1.15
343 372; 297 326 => 1.19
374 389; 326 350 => 1.18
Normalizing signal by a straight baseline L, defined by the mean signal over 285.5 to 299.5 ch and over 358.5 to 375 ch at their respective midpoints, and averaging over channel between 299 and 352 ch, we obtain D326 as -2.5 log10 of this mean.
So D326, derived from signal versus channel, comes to 0.21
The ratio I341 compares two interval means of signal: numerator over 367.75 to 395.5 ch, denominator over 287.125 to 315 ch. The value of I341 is 1.2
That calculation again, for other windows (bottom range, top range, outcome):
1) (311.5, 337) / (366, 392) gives 1.24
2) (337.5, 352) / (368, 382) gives 1.16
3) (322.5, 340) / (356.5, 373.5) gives 1.11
